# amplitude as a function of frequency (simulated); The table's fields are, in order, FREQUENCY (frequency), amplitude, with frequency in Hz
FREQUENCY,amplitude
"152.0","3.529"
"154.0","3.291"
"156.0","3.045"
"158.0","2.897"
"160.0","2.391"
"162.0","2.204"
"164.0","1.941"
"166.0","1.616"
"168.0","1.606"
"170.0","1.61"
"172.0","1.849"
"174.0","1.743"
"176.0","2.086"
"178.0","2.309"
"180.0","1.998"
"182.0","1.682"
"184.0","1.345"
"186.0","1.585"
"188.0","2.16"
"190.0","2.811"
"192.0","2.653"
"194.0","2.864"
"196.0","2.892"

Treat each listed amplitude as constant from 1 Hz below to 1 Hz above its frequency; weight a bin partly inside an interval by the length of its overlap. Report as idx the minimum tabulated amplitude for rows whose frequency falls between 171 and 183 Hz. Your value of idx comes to 1.682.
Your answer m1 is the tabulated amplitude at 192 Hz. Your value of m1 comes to 2.653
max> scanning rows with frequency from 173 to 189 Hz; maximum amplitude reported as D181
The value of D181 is 2.309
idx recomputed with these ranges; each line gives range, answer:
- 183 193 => 1.345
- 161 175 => 1.606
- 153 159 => 2.897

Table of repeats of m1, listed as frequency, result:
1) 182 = 1.682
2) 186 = 1.585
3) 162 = 2.204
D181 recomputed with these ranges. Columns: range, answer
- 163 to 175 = 1.941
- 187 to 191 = 2.811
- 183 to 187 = 1.585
